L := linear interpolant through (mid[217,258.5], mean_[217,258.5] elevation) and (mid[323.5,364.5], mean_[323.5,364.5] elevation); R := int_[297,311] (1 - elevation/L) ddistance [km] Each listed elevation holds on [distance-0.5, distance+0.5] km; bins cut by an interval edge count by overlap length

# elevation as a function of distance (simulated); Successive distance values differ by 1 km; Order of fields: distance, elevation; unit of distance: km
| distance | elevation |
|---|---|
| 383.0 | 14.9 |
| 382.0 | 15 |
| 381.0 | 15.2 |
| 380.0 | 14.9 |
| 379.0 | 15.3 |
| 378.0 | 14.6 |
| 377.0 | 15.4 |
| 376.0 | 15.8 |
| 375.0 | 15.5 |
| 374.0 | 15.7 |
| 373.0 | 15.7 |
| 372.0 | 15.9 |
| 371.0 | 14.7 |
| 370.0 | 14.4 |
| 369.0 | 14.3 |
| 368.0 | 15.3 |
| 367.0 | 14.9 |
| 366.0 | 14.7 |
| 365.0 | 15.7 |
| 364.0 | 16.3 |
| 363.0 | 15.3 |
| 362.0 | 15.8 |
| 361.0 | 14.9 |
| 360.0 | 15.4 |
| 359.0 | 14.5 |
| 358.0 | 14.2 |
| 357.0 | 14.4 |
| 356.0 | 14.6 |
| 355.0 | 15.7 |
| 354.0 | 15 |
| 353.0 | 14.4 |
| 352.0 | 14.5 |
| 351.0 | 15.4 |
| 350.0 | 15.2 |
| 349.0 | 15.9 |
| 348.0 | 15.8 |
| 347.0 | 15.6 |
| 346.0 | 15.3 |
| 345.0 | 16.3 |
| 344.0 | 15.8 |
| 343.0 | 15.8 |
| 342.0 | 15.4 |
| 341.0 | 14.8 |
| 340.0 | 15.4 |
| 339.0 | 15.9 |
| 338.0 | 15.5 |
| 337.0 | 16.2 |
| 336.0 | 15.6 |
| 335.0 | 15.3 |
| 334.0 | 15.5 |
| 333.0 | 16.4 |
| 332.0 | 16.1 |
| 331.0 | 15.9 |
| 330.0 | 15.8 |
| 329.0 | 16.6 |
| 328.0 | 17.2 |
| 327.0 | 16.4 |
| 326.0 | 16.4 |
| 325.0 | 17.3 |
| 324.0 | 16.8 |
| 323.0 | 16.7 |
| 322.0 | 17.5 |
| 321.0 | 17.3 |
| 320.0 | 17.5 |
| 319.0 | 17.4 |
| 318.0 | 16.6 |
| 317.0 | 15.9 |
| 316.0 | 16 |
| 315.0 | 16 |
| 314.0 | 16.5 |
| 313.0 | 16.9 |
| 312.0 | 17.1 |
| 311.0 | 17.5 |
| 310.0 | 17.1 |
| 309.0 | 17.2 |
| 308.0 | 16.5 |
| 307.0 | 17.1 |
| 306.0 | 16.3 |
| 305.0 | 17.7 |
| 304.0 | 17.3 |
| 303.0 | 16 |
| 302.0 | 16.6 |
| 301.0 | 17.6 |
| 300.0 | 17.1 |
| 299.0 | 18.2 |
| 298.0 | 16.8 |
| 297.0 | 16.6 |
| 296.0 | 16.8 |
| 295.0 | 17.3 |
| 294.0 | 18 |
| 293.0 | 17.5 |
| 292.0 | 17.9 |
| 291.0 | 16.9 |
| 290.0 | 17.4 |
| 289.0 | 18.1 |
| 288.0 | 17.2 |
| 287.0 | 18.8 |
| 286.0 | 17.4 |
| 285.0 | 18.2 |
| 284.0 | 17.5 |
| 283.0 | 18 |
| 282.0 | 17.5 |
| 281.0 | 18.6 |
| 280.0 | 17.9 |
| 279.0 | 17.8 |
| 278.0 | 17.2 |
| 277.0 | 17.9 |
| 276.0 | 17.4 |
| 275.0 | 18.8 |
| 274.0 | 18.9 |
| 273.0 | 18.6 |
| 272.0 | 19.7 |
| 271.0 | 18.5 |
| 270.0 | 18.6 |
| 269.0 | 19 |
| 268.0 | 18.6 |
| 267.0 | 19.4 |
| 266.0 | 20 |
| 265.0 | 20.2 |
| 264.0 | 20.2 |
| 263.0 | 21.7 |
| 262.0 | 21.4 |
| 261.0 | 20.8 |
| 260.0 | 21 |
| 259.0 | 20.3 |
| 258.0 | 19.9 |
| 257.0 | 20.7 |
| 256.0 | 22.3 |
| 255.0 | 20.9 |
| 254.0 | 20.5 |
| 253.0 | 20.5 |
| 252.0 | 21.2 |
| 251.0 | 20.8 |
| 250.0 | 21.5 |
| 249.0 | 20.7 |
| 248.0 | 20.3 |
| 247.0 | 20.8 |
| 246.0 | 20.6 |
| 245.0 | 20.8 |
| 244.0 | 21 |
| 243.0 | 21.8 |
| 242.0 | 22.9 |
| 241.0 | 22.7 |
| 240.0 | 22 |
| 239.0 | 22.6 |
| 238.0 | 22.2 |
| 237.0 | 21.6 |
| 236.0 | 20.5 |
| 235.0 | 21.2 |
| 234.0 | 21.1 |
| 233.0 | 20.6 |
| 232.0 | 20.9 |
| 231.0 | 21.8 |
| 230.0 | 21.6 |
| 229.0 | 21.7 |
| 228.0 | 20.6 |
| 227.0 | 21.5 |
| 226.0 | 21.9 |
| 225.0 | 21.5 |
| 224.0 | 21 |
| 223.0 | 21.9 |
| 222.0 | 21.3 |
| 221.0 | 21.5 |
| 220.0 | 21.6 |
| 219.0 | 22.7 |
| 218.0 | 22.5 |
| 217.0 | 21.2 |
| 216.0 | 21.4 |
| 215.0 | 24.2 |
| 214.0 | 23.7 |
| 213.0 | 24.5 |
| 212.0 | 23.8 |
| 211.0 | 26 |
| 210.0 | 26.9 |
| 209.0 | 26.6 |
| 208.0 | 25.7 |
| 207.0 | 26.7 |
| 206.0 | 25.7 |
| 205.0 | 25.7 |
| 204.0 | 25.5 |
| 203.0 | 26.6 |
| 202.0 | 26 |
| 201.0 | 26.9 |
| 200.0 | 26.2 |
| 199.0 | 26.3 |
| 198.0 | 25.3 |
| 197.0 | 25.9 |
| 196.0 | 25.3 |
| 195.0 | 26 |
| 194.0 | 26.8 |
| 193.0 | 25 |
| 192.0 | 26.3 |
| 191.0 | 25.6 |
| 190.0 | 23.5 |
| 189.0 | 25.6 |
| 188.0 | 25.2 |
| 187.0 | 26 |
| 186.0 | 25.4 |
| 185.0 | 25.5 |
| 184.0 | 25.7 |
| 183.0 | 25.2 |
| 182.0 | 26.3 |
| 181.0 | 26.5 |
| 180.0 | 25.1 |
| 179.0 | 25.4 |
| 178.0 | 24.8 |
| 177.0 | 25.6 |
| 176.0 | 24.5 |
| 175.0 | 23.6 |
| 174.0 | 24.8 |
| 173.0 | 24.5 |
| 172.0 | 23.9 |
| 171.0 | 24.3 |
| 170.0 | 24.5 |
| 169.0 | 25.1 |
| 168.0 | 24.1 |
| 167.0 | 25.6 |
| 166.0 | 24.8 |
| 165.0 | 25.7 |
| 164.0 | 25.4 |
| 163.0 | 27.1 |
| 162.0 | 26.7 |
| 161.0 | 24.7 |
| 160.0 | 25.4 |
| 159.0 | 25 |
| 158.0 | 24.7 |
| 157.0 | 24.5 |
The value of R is 0.6 km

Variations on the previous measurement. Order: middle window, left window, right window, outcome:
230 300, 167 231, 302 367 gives 2.64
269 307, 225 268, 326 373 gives 2.25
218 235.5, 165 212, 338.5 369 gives 1.24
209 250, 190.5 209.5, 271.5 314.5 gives 2.25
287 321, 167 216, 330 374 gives 2.32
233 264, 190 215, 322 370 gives 1.76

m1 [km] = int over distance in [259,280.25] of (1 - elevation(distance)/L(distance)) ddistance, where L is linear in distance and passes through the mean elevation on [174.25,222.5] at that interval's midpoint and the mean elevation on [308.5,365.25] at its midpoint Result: 1.14 km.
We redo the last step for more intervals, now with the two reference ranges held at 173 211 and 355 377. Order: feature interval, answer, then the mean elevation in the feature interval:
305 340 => 2.5 km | 16.5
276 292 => 1.9 km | 17.8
